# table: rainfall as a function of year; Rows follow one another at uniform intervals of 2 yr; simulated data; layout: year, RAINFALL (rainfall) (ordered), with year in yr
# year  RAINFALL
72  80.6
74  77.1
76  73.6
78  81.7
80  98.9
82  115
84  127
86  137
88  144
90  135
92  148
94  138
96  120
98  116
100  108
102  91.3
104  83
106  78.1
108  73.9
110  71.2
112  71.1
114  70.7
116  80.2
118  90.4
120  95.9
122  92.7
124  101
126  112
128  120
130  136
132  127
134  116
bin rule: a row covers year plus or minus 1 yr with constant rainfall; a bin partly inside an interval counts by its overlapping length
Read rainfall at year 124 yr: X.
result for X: 101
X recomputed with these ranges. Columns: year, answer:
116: 80.2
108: 73.9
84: 127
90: 135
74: 77.1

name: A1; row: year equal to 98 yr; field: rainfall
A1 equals 116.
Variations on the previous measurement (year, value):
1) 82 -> 115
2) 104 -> 83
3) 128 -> 120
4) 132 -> 127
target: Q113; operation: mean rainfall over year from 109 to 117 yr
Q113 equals 73.3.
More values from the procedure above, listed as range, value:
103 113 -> 75.5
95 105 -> 104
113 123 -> 86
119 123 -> 94.3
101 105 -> 87.2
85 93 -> 141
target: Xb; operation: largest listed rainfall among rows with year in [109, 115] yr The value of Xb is 71.2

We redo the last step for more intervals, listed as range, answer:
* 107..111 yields 73.9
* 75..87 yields 137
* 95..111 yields 120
